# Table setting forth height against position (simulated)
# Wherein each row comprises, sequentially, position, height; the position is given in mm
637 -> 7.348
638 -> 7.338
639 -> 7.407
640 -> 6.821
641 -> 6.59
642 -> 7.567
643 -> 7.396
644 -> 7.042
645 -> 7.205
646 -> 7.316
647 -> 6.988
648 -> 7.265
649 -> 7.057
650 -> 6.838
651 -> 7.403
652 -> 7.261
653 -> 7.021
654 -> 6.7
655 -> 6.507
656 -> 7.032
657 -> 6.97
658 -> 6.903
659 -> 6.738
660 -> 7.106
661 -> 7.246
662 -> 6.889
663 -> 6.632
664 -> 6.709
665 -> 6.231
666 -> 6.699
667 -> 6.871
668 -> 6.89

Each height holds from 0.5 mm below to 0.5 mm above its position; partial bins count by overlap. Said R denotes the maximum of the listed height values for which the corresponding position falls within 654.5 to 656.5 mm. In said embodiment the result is 7.032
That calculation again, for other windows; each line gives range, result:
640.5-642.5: 7.567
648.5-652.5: 7.403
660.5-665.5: 7.246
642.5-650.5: 7.396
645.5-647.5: 7.316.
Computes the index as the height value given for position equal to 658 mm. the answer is 6.903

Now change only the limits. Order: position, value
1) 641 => 6.59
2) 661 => 7.246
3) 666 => 6.699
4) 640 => 6.821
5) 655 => 6.507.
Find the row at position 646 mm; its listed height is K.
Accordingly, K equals 7.316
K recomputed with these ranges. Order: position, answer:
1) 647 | 6.988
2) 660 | 7.106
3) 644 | 7.042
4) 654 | 6.7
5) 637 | 7.348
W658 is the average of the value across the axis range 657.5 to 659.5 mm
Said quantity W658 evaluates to 6.82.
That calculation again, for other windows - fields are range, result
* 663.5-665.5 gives 6.47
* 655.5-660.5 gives 6.95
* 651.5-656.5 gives 6.9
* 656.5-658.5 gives 6.94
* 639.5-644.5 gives 7.08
